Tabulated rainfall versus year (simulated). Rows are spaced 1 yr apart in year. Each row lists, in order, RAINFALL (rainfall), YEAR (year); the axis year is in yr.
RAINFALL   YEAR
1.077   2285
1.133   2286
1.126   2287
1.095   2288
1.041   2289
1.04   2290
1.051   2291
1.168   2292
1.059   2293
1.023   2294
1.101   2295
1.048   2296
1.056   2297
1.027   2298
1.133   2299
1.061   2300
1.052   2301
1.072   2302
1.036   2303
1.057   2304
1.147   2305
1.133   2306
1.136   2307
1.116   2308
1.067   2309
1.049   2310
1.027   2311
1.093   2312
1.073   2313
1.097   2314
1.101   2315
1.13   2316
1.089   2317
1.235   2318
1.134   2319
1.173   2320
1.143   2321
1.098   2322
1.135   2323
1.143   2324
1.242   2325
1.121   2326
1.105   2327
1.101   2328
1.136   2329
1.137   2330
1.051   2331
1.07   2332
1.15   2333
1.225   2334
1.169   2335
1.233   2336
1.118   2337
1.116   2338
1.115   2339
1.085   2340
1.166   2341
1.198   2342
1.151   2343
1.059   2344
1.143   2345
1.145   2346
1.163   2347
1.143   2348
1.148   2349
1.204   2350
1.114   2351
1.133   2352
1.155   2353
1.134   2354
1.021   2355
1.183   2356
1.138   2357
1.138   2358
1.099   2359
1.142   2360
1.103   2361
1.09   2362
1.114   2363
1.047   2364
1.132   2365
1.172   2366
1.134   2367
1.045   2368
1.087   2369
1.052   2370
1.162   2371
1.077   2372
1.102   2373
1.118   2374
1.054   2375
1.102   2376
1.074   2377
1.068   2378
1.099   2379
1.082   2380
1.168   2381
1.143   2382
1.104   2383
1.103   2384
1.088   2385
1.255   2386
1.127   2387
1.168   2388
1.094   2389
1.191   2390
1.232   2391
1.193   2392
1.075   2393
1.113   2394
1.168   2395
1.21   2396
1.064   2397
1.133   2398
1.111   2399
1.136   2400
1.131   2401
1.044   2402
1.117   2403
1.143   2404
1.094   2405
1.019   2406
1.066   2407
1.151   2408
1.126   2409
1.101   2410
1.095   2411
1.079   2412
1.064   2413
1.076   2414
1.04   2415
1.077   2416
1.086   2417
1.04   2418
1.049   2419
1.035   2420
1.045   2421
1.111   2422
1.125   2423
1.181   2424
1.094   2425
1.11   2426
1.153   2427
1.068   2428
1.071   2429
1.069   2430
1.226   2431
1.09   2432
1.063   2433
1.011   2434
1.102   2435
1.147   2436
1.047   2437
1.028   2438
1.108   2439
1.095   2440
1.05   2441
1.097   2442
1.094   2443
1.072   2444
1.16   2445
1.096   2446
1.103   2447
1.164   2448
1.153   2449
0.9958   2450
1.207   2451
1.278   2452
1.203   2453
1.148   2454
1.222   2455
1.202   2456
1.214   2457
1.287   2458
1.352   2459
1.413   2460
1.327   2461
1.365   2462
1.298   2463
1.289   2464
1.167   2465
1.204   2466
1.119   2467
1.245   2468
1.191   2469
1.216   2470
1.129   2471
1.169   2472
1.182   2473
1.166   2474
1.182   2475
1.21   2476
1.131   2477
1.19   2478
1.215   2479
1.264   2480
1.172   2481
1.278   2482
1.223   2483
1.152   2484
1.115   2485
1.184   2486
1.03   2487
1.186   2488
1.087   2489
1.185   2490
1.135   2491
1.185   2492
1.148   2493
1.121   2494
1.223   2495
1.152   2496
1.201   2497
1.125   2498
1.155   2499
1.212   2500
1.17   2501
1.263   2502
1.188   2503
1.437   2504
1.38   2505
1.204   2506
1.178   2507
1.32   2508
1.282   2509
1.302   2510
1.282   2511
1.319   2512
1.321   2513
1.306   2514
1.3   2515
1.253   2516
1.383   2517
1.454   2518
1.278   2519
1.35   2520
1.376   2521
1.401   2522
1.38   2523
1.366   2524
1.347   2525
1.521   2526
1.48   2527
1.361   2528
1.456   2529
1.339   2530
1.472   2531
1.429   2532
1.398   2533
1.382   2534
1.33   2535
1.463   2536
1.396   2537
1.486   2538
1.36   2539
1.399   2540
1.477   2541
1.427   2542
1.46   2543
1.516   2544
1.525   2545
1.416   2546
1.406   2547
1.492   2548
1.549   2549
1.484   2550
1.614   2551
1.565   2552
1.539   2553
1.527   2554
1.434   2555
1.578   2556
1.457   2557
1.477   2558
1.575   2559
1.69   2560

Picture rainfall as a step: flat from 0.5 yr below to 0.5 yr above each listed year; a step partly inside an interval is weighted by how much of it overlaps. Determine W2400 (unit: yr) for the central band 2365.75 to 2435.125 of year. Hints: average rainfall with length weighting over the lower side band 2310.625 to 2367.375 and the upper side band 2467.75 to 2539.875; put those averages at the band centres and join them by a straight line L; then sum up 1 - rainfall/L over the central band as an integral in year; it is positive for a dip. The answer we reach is 4.5 yr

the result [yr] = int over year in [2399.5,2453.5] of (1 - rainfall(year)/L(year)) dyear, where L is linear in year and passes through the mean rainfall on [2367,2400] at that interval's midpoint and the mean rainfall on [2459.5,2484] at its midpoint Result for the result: 3.2 yr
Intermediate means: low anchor 1.12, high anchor 1.22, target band 1.1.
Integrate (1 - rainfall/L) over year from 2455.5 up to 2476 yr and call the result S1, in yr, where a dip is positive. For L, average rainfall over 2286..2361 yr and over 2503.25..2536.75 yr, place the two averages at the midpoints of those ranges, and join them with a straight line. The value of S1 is 0.9 yr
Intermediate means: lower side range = 1.12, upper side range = 1.36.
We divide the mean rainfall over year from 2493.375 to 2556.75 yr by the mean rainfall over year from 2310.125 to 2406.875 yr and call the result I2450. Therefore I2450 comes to 1.2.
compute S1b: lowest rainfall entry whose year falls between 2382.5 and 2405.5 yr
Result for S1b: 1.044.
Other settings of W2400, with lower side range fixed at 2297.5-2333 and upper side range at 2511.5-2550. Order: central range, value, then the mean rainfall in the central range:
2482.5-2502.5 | 2.8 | 1.16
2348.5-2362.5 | 0.4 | 1.13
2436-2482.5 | 4.4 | 1.18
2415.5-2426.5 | 1.5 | 1.09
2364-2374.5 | 0.7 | 1.11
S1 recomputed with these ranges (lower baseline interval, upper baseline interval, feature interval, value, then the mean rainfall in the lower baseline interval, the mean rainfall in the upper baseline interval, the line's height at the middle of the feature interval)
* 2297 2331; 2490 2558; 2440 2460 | 1.6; 1.11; 1.36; 1.27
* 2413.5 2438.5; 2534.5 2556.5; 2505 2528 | 0.7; 1.09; 1.47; 1.38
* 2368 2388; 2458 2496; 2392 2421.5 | 1.1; 1.11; 1.2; 1.14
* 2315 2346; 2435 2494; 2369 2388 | 0.7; 1.14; 1.18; 1.15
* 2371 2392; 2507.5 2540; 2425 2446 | 2.2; 1.13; 1.37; 1.22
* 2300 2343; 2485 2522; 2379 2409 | 1.0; 1.12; 1.24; 1.17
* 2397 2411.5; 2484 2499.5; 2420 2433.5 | 0.1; 1.1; 1.15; 1.12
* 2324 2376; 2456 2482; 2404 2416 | 0.9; 1.13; 1.23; 1.18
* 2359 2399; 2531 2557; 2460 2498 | 3.9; 1.12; 1.47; 1.33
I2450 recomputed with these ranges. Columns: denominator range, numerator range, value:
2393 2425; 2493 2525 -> 1.17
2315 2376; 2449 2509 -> 1.07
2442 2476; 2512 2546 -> 1.17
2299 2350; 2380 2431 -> 0.99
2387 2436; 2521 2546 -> 1.29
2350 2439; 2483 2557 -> 1.21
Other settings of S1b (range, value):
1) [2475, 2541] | 1.03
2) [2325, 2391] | 1.021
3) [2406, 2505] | 0.9958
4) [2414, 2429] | 1.035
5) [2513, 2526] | 1.253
